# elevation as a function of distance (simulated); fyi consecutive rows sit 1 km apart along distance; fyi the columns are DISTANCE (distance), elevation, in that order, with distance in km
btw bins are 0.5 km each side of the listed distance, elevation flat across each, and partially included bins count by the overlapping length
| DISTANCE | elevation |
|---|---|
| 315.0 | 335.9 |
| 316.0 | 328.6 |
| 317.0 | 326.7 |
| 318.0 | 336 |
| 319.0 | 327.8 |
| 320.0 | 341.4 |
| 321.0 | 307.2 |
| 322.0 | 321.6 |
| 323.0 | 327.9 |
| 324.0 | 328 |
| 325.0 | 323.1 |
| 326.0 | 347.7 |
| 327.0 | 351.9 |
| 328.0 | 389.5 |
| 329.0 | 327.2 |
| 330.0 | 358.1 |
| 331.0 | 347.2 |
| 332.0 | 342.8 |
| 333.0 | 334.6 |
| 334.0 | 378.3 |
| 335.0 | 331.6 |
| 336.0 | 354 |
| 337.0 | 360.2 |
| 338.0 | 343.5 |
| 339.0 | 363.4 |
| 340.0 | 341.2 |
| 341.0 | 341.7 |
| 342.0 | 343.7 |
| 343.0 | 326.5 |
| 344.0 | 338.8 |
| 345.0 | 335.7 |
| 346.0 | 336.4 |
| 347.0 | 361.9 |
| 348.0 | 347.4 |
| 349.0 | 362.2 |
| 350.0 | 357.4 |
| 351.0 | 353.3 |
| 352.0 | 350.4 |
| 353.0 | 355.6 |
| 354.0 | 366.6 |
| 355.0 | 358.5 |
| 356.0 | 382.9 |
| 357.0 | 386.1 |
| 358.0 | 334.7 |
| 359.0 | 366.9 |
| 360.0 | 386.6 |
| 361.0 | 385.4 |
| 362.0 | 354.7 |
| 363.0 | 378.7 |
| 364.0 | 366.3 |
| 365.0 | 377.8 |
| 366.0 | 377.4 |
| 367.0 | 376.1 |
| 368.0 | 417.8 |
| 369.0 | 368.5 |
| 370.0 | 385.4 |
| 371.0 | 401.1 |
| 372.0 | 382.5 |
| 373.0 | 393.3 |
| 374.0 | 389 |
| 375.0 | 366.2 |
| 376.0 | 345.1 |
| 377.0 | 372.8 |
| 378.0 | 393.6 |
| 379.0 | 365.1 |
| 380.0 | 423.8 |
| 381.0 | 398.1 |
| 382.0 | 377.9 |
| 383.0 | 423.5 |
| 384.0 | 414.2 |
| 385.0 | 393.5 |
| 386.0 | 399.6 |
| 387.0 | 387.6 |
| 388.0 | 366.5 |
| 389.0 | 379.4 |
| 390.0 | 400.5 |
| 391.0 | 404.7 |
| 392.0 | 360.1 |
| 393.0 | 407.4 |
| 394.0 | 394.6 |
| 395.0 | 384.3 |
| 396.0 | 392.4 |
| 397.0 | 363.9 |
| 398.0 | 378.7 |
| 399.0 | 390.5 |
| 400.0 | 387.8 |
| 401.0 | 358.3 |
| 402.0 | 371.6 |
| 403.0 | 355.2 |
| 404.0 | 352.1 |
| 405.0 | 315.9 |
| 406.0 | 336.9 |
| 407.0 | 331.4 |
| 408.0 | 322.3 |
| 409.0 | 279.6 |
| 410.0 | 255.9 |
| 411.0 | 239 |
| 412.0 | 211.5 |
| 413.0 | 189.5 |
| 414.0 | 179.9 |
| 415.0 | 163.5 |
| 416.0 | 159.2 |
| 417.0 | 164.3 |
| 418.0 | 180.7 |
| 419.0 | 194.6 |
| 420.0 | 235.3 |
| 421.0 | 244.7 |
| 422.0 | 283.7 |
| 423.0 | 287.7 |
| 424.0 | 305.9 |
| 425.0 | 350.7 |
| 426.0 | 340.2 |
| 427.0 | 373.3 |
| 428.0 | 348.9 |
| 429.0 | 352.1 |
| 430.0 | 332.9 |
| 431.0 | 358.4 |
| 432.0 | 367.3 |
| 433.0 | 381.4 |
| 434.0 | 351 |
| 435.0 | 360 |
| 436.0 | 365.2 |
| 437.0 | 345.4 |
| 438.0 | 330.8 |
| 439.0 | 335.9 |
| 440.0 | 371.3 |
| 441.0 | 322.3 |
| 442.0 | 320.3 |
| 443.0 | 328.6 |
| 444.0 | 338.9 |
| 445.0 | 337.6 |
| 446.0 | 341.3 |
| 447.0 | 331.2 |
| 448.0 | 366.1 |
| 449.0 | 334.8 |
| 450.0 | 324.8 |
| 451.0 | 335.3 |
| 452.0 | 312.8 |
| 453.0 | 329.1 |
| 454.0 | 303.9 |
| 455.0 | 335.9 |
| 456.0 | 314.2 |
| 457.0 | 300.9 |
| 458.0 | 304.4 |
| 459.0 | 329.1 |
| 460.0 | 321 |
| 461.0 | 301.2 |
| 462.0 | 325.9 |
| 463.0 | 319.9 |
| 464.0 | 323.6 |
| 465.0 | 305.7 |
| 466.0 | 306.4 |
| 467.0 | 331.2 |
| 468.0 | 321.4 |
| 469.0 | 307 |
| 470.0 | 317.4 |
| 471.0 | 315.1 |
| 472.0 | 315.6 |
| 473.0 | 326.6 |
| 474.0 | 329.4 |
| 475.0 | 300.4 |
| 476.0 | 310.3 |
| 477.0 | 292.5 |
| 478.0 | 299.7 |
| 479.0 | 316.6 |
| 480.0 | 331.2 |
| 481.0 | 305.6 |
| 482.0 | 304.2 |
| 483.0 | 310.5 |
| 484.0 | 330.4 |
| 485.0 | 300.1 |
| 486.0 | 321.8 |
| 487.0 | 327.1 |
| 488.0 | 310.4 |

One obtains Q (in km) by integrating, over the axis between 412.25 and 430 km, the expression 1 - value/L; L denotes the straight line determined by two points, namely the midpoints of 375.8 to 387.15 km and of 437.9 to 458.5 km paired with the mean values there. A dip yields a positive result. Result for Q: 4.8 km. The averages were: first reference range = 393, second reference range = 330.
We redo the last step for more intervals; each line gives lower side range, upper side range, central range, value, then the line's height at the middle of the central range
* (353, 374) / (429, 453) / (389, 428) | 5.5 km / 357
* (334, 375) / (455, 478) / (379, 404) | -2.8 km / 348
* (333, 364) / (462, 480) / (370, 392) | -2.8 km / 345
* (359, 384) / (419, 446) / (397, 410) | 0.4 km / 356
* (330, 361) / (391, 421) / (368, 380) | -2.0 km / 328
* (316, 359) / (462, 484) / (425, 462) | -1.8 km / 321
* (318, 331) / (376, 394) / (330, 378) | 0.2 km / 364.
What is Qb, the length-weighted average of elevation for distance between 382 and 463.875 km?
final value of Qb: 327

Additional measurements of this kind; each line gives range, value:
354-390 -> 382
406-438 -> 287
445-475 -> 322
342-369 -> 363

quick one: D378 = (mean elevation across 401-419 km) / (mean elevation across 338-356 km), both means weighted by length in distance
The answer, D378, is 0.74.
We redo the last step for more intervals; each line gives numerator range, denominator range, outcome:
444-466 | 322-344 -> 0.94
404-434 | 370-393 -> 0.72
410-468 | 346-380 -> 0.82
